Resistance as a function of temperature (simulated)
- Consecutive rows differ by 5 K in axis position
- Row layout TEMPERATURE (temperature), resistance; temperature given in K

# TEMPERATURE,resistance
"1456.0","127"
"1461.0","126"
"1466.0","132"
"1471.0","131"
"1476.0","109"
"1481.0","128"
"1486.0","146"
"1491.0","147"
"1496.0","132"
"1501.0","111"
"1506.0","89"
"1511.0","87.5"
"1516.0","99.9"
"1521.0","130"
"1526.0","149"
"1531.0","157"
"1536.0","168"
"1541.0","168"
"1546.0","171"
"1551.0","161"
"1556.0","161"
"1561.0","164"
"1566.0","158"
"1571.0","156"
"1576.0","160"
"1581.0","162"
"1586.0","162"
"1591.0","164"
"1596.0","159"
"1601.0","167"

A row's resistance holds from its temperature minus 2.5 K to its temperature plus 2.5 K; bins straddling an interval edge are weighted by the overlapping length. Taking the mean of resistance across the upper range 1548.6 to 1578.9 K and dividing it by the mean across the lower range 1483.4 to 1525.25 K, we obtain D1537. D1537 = 1.3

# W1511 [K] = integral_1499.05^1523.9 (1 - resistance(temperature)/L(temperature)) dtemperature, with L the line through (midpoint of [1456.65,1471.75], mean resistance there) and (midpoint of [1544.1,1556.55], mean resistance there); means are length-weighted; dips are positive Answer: 7.5 K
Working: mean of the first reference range 129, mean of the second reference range 165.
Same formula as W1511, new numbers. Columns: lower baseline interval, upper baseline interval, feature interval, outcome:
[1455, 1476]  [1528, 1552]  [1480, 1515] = 5.7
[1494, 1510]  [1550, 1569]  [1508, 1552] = -2.4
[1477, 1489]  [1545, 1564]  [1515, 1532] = 1.8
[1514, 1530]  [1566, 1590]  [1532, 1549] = -3.4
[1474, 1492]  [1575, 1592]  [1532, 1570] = -2.9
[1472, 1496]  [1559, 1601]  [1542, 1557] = -1.3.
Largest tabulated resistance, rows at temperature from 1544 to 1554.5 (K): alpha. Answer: 171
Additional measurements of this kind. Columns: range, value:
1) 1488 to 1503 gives 147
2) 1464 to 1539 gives 168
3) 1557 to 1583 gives 164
